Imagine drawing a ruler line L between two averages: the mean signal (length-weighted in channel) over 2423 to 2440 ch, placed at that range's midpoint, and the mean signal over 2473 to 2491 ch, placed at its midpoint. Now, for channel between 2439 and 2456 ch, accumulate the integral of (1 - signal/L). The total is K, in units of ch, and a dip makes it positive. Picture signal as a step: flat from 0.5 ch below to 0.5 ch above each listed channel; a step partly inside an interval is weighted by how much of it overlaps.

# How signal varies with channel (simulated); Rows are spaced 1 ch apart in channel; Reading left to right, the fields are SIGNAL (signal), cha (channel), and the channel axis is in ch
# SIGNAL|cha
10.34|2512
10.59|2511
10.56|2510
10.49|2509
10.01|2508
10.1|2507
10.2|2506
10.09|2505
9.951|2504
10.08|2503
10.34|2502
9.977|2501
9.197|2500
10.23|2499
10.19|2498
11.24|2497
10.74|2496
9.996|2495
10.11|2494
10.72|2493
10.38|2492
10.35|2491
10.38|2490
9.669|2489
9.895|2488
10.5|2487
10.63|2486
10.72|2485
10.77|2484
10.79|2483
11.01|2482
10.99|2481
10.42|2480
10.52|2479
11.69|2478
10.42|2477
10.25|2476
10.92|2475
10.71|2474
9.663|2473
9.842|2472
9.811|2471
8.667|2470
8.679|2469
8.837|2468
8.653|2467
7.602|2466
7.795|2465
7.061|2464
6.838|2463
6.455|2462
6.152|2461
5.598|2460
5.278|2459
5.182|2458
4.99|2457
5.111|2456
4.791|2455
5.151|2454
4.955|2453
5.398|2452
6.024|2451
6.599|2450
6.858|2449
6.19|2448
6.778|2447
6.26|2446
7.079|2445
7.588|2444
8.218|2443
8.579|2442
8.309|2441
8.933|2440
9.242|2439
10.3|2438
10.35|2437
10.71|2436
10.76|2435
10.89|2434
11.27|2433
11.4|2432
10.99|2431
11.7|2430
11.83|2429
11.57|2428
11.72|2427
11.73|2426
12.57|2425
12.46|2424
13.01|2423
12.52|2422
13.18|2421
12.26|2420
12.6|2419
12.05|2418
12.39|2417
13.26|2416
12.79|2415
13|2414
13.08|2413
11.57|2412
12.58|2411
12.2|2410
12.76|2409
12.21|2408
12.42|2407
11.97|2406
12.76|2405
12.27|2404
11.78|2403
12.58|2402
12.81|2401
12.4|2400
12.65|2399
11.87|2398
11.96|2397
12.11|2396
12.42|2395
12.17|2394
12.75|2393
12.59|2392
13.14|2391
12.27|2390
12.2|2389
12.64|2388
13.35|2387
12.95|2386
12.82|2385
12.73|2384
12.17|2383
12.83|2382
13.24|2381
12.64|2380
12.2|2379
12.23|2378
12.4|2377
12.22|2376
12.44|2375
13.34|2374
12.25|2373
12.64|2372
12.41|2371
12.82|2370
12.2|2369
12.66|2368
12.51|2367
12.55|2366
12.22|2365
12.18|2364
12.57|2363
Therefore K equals 6.6 ch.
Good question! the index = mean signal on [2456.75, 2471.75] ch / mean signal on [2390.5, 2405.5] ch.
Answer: 0.6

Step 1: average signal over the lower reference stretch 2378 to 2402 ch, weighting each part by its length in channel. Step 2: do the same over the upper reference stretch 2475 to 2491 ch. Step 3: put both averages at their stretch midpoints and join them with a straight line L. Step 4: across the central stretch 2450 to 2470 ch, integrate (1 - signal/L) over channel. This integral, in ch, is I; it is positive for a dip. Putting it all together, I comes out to 8.4 ch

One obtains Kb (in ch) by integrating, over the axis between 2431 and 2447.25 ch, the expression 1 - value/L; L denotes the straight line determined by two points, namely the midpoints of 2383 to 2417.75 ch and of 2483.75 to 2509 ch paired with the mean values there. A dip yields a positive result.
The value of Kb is 3.3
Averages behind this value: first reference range 12.5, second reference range 10.3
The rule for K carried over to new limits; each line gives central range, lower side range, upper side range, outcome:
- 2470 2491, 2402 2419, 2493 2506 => 0.48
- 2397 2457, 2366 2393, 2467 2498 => 6.12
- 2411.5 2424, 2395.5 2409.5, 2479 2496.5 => -0.67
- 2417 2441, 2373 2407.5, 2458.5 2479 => -1.90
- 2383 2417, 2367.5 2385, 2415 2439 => -0.89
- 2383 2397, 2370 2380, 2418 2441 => -0.46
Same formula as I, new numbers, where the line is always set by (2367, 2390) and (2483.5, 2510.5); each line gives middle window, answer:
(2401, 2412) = -0.3 ch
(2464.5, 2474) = 1.7 ch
